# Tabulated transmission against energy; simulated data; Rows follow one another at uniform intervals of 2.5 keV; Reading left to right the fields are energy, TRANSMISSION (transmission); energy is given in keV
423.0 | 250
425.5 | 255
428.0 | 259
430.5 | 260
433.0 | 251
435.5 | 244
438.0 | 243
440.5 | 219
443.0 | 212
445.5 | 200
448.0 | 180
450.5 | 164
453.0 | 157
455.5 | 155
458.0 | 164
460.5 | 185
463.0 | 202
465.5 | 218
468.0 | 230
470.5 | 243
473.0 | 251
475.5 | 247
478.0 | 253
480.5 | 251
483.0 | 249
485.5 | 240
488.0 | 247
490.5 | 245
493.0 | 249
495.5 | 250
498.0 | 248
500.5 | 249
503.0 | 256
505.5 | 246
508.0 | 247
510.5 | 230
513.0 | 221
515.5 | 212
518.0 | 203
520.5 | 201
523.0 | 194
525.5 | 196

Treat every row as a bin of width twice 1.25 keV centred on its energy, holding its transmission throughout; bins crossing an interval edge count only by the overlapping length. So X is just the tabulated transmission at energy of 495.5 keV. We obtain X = 250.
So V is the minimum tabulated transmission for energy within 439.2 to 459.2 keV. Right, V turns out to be 155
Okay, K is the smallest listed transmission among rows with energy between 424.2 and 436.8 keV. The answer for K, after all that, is 244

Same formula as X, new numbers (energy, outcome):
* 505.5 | 246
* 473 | 251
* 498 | 248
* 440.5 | 219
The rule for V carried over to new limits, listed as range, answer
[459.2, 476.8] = 185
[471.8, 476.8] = 247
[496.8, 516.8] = 212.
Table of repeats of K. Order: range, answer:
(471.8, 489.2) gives 240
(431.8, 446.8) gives 200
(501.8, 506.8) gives 246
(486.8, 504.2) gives 245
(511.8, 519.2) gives 203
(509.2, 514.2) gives 221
